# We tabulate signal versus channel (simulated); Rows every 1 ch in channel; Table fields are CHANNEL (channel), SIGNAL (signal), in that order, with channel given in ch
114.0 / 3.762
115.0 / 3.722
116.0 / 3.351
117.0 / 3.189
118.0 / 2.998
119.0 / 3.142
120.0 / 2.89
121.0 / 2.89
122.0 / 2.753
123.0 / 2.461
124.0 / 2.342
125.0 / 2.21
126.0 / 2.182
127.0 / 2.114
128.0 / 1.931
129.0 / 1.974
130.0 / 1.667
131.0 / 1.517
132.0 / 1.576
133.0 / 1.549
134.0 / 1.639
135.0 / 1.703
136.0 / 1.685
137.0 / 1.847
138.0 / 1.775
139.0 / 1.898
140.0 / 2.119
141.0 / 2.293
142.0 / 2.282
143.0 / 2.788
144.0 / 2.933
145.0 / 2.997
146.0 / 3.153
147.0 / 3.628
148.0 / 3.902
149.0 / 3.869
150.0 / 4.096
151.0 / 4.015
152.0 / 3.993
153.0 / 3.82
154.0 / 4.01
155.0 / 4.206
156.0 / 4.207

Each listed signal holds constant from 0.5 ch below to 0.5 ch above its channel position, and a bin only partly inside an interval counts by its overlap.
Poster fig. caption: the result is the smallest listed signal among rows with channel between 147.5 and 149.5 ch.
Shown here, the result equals 3.869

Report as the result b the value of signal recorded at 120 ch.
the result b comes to 2.89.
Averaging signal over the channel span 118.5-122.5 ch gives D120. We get 2.92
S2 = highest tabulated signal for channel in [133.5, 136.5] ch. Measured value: 1.703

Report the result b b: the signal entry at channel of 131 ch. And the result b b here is 1.517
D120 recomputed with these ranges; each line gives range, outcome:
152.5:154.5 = 3.92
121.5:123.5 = 2.61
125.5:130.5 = 1.97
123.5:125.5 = 2.28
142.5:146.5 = 2.97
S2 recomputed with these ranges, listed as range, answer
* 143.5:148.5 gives 3.902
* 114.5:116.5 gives 3.722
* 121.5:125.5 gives 2.753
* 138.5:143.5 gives 2.788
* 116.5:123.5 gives 3.189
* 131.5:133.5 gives 1.576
